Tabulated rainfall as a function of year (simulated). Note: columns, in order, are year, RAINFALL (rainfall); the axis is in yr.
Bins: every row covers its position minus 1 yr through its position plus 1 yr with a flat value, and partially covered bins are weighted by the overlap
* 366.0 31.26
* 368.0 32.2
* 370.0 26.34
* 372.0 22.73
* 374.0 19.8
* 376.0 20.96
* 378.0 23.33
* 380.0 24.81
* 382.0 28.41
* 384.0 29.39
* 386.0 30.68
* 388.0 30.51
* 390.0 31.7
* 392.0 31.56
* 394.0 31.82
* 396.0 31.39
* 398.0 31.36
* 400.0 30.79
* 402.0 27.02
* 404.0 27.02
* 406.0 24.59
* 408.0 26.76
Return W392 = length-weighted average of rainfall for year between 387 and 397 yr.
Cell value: 31.4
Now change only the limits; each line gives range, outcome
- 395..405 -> 29.5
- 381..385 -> 28.9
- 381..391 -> 30.1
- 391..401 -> 31.4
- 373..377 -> 20.4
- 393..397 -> 31.6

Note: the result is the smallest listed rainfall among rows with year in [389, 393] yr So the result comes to 31.56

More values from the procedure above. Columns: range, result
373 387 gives 19.8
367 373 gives 22.73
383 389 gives 29.39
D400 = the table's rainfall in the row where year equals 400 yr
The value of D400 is 30.79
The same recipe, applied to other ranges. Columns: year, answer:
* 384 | 29.39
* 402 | 27.02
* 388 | 30.51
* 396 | 31.39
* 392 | 31.56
